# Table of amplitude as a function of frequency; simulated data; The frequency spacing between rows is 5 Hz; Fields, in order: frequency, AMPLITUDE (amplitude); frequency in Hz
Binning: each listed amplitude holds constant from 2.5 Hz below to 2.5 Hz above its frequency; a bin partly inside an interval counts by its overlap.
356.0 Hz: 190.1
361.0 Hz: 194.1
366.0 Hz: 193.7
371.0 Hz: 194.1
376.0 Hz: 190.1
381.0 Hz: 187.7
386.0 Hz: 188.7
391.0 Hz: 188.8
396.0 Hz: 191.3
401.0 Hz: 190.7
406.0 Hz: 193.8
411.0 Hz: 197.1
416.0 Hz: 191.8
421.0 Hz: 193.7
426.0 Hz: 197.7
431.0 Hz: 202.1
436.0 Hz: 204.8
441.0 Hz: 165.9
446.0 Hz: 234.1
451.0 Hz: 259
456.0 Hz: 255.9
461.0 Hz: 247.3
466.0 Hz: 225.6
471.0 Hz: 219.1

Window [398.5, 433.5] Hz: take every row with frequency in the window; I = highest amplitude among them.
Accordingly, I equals 202.1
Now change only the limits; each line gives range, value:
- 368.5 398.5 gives 194.1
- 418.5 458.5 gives 259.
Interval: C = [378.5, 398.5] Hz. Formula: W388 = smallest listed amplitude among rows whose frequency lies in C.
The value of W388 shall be 187.7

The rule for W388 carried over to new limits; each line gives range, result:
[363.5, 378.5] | 190.1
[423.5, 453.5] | 165.9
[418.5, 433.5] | 193.7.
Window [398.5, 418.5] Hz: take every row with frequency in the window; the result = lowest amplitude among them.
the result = 190.7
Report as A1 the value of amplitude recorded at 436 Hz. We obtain 204.8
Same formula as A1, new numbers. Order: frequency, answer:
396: 191.3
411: 197.1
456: 255.9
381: 187.7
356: 190.1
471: 219.1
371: 194.1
